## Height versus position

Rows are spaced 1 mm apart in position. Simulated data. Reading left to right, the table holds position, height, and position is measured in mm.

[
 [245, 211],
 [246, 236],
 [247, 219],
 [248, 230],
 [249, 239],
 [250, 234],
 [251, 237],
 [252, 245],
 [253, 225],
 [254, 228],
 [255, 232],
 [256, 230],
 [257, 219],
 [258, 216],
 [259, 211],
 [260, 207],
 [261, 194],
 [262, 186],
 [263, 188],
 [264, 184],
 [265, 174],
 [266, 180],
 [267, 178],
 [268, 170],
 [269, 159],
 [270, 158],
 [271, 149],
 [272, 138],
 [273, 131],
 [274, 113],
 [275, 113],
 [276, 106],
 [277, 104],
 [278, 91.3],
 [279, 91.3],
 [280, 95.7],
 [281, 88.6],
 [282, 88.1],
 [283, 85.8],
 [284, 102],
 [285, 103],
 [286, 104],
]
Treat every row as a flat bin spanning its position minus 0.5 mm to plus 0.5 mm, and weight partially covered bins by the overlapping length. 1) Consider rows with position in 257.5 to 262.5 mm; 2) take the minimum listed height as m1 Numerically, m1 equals 186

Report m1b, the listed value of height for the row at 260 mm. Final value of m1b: 207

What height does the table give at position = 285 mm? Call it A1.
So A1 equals 103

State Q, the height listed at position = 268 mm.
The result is 170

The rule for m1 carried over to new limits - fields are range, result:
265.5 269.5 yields 159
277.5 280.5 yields 91.3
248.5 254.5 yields 225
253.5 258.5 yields 216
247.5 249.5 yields 230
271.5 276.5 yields 106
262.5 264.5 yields 184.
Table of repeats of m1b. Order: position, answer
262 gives 186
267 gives 178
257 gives 219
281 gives 88.6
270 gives 158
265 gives 174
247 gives 219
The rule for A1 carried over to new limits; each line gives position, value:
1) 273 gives 131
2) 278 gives 91.3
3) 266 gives 180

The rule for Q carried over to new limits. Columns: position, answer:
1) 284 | 102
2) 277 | 104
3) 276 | 106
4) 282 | 88.1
